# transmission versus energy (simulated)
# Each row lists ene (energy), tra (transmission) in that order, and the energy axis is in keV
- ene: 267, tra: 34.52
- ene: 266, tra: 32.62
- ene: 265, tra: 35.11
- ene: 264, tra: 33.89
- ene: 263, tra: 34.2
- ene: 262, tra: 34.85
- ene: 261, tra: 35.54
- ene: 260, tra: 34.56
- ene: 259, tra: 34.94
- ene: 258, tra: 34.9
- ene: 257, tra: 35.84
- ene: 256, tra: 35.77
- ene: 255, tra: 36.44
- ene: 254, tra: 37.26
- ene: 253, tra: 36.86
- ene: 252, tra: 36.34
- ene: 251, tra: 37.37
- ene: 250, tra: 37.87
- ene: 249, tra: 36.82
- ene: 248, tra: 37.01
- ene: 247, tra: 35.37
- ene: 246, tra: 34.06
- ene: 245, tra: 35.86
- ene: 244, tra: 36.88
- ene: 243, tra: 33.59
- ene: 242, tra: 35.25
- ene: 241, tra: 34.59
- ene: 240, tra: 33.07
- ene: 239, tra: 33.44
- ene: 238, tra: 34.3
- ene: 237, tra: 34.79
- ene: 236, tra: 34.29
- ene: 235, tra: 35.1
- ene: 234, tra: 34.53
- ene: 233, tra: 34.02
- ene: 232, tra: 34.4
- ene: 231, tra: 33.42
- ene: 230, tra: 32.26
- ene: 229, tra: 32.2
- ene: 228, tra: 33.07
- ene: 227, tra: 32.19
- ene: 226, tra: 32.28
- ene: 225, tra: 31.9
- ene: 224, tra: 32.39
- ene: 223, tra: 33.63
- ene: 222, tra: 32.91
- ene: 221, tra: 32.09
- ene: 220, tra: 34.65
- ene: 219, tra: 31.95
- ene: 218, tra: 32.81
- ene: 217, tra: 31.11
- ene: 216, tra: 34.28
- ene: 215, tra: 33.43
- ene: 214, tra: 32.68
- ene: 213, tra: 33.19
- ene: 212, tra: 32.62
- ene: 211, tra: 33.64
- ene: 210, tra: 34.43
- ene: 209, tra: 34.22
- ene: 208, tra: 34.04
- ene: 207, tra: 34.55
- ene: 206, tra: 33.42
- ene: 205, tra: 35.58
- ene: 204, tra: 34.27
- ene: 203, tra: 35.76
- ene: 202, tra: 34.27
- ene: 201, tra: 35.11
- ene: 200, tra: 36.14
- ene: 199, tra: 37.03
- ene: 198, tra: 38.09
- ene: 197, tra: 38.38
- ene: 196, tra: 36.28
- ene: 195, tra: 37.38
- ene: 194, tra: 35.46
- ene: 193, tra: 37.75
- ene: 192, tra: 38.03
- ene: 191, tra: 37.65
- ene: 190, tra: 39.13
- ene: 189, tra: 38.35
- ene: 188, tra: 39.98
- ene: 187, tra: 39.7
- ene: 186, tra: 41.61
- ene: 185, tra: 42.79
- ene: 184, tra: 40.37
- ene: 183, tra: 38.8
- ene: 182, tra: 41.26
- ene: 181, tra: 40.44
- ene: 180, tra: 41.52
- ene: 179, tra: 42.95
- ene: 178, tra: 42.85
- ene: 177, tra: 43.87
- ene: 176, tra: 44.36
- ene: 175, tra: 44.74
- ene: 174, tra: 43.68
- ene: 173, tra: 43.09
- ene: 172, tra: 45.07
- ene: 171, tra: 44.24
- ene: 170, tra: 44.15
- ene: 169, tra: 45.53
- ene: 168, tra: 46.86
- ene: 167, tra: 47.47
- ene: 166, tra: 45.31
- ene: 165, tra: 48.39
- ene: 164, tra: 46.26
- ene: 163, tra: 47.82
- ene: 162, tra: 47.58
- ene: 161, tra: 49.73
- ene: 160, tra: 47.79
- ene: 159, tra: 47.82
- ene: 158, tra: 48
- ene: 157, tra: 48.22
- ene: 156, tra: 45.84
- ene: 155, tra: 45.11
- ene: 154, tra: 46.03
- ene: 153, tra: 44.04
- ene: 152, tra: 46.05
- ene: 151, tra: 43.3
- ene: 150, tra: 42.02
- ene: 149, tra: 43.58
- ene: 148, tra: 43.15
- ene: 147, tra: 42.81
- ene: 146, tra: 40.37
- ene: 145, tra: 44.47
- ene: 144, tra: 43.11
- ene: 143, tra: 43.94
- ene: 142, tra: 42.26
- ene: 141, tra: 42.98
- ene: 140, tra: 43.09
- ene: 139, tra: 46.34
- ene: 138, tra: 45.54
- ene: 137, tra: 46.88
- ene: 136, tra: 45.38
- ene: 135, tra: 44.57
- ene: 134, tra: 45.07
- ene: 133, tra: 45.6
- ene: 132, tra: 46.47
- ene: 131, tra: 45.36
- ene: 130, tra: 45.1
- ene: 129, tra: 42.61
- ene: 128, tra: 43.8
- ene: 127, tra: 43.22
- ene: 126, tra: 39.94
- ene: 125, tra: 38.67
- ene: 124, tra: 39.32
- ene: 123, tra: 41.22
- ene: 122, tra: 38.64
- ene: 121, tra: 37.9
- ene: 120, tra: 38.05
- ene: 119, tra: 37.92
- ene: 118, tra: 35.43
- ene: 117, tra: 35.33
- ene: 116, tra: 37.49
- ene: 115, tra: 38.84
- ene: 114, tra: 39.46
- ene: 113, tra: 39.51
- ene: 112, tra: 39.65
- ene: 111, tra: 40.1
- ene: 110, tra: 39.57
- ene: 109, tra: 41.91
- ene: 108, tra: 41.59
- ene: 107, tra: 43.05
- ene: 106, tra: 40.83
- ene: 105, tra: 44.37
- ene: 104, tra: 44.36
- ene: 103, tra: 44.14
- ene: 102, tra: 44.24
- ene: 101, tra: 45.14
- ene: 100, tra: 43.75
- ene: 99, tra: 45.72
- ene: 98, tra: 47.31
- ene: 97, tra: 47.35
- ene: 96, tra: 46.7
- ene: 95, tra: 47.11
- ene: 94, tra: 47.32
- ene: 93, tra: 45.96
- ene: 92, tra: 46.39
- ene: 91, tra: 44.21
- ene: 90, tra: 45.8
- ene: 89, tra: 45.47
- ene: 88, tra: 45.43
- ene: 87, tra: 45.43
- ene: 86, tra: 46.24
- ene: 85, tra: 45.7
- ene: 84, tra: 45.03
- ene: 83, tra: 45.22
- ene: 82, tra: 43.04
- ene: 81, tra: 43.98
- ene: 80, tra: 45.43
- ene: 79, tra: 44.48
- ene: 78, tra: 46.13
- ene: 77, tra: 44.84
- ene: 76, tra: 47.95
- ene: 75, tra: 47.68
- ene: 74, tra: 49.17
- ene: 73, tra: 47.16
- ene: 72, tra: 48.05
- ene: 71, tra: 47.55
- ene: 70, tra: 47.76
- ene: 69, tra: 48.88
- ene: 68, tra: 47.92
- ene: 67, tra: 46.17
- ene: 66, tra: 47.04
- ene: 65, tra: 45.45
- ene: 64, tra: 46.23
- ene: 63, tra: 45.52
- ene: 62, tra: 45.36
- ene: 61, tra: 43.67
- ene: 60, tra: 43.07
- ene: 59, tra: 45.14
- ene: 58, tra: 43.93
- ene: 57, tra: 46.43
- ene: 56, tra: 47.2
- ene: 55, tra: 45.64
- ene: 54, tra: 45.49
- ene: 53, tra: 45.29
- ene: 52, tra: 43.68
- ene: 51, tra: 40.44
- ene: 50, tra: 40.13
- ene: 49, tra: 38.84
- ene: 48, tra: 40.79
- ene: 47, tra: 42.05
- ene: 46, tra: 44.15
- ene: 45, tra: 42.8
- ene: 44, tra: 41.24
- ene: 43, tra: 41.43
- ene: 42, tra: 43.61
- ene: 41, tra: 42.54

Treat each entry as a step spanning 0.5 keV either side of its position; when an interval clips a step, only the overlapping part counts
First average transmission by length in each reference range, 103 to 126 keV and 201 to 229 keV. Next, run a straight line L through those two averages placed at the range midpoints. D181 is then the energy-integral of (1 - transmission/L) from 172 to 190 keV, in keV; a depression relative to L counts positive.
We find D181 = -3.2 keV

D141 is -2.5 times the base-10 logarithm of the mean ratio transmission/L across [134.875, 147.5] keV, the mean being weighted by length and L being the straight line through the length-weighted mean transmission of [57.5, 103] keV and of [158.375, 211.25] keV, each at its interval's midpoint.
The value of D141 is -0.03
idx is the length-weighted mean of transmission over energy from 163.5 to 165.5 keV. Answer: 47.3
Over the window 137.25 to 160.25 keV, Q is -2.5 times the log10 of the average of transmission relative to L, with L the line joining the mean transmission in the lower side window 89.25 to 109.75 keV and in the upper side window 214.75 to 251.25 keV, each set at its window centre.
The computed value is -0.10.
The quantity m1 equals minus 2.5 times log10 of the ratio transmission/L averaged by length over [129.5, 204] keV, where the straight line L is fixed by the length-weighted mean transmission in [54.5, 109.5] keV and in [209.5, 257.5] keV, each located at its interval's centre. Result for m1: -0.09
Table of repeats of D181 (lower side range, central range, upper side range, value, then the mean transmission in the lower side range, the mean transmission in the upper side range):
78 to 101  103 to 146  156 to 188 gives 3.1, 45.6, 44.5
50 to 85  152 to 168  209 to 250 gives -3.3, 45.7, 33.8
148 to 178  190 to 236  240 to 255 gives 6.4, 45.6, 36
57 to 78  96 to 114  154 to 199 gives 0.8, 46.4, 42.9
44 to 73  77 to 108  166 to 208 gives -1.1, 44.8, 39.9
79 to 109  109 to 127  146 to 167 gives 2.6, 45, 45.8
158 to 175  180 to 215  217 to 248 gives 3.1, 46.3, 33.7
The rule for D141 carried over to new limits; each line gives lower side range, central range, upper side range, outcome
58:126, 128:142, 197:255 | -0.102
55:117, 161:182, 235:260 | -0.127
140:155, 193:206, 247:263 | 0.109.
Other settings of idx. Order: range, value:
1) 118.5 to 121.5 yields 38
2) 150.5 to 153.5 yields 44.5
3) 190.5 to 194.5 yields 37.2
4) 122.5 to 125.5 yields 39.7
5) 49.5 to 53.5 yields 42.4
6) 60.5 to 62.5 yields 44.5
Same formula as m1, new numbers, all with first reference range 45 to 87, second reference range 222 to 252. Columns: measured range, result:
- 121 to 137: -0.046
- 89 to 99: -0.072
